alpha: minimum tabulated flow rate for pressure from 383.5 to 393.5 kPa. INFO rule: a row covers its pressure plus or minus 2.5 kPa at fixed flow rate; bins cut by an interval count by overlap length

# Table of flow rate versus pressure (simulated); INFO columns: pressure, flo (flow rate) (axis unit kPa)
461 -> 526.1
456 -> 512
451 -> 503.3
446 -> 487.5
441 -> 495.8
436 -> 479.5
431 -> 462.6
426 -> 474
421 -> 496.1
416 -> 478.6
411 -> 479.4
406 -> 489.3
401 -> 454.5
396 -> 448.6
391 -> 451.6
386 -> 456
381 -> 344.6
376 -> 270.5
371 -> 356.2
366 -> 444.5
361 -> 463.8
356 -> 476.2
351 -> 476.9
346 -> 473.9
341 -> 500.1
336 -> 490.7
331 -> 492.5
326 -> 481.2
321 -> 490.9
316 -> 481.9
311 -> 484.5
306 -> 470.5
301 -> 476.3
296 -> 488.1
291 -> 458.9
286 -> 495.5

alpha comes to 451.6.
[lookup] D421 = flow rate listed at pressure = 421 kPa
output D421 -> 496.1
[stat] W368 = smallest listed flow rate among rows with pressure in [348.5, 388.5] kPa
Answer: 270.5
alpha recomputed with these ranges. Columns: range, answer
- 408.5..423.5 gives 478.6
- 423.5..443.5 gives 462.6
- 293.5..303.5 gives 476.3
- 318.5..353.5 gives 473.9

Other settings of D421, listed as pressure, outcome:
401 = 454.5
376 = 270.5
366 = 444.5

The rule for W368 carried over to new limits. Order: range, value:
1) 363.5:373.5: 356.2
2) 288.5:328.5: 458.9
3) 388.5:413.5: 448.6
